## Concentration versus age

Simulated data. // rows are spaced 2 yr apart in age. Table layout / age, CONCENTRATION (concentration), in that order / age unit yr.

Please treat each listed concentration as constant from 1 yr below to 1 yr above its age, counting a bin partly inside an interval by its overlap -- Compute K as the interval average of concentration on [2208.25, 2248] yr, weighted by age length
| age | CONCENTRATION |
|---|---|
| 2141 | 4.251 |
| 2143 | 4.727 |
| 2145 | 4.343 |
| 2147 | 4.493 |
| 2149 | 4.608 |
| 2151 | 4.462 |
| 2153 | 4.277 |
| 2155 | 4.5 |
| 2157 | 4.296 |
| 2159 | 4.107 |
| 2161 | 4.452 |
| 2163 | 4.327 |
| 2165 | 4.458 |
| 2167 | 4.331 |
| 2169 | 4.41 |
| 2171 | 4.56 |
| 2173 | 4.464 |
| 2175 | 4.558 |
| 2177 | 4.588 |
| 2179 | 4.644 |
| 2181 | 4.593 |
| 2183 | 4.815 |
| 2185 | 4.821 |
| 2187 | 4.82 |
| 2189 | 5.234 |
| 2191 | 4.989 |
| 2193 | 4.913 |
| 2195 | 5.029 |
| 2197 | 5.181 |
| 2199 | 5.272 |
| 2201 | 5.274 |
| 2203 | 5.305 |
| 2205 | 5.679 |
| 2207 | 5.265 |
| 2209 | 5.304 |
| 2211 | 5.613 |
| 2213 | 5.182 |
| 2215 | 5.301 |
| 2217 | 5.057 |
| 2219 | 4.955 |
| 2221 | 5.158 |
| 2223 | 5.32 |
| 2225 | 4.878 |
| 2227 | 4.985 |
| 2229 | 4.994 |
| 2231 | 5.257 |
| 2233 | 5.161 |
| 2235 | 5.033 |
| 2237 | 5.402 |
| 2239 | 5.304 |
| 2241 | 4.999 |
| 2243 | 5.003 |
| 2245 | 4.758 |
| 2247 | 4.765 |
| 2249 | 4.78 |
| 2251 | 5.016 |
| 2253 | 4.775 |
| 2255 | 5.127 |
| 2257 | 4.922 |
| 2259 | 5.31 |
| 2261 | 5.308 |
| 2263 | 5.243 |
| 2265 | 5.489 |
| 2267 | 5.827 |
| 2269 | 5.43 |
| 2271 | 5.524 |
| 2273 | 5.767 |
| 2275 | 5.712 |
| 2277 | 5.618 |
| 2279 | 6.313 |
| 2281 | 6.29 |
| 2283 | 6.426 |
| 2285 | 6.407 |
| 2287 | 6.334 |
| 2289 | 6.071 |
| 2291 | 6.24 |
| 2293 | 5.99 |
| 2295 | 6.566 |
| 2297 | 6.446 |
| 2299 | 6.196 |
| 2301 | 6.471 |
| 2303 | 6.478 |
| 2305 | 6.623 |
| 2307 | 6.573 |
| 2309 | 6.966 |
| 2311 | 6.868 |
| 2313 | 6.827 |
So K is 5.12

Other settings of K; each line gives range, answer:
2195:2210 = 5.31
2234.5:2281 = 5.3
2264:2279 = 5.67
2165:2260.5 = 5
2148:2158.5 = 4.41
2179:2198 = 4.92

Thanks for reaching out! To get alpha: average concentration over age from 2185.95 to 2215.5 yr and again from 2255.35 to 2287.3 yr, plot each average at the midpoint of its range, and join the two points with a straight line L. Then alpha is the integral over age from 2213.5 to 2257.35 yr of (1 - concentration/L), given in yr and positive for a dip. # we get 3.3 yr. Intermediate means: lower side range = 5.22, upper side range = 5.72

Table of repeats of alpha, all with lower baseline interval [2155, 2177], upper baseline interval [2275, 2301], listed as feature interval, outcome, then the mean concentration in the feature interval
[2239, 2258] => 2.4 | 4.93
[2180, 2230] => -1.3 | 5.12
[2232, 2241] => 0.4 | 5.2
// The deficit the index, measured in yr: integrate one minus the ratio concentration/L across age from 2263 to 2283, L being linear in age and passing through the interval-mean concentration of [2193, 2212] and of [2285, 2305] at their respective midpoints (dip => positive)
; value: 1.0 yr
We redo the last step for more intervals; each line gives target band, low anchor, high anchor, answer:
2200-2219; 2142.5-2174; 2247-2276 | -1.8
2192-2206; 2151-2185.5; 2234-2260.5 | -1.6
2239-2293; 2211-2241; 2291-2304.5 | 2.9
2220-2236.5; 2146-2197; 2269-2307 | 0.8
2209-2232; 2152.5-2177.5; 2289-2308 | 0.3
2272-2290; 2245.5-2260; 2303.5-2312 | -0.7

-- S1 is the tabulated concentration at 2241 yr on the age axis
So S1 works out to 4.999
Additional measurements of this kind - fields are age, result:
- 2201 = 5.274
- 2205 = 5.679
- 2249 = 4.78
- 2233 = 5.161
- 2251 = 5.016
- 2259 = 5.31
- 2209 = 5.304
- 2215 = 5.301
